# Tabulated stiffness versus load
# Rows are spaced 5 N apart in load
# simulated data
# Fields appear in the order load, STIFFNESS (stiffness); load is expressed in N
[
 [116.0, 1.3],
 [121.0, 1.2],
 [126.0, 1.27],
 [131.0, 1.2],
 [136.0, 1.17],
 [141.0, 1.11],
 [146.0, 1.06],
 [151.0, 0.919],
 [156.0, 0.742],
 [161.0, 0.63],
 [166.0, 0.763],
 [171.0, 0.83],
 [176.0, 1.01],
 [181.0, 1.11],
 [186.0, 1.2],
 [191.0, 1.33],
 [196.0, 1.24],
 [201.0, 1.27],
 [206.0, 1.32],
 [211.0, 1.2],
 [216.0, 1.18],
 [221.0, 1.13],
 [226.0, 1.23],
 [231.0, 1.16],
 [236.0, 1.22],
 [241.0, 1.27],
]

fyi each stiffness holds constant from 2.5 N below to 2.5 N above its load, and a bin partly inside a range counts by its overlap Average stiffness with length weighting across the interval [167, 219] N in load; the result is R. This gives 1.16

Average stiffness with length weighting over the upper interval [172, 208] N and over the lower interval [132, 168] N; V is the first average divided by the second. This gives 1.29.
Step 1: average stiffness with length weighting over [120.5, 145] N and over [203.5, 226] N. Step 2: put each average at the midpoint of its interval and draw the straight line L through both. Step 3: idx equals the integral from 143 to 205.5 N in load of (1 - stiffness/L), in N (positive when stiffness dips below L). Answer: 9.3 N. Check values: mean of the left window 1.18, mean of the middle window 1.02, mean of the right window 1.21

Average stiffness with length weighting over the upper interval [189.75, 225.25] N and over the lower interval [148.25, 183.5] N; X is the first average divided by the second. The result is 1.4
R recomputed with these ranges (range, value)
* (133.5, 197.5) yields 1.01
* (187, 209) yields 1.28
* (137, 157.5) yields 0.984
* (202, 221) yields 1.22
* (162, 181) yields 0.881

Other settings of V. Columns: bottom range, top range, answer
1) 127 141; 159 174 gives 0.64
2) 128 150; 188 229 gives 1.10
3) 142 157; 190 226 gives 1.31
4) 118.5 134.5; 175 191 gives 0.94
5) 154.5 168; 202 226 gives 1.72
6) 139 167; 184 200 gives 1.44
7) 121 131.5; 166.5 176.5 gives 0.71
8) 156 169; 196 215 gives 1.76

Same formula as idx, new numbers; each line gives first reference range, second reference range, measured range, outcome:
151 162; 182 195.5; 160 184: 2.49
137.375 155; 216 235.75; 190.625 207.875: -2.46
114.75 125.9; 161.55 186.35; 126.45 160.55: 2.97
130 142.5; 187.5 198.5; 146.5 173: 8.99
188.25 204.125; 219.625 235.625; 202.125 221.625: 0.20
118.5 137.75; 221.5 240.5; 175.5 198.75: 0.25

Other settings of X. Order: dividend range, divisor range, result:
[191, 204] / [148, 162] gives 1.61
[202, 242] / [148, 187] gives 1.36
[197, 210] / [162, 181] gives 1.45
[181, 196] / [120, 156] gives 1.12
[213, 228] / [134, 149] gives 1.07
